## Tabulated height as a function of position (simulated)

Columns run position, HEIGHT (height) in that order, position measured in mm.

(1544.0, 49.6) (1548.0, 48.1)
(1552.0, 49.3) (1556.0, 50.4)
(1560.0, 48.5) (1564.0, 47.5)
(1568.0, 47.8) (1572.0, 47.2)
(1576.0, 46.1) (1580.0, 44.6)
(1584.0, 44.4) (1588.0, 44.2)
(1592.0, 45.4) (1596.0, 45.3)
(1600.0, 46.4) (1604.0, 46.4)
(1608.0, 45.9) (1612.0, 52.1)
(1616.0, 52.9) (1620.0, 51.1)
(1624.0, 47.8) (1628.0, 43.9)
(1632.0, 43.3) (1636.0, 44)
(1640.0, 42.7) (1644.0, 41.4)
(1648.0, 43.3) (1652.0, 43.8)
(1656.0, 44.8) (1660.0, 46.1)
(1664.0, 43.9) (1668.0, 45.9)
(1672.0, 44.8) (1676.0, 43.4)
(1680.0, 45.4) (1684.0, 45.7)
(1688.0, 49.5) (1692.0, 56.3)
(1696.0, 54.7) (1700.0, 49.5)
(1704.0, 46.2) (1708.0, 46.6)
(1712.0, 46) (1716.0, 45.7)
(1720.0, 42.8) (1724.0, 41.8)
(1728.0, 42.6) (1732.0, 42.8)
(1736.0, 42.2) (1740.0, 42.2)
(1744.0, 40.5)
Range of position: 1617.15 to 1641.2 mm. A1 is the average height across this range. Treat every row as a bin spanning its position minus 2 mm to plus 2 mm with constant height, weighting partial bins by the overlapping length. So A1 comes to 45.8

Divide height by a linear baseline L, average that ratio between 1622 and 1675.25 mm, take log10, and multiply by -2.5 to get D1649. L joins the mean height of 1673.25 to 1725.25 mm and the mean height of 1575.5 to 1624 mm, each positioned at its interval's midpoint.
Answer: 0.07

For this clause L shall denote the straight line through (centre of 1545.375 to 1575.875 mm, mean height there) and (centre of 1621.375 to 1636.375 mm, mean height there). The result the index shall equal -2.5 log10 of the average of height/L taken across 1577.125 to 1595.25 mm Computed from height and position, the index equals 0.05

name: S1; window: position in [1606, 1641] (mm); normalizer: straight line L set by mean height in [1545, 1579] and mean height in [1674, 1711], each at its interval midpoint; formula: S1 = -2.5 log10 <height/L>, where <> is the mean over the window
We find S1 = 0.02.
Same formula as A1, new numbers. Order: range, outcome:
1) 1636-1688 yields 44.5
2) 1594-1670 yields 45.8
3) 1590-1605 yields 45.8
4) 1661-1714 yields 47.5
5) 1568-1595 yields 45.5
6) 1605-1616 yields 49.5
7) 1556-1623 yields 47.3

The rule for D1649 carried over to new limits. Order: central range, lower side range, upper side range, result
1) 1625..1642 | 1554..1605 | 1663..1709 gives 0.08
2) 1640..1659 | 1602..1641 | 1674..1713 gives 0.10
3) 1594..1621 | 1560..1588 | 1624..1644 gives -0.09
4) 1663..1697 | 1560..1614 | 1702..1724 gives -0.05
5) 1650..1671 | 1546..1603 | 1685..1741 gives 0.04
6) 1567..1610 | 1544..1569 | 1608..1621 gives 0.10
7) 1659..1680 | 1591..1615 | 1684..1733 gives 0.05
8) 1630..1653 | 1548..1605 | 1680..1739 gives 0.09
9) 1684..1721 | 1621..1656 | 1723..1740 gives -0.14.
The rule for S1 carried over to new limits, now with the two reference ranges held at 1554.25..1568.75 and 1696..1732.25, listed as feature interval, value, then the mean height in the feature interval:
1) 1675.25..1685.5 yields 0.03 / 45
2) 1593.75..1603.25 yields 0.04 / 45.9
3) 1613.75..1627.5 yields -0.06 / 49.9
